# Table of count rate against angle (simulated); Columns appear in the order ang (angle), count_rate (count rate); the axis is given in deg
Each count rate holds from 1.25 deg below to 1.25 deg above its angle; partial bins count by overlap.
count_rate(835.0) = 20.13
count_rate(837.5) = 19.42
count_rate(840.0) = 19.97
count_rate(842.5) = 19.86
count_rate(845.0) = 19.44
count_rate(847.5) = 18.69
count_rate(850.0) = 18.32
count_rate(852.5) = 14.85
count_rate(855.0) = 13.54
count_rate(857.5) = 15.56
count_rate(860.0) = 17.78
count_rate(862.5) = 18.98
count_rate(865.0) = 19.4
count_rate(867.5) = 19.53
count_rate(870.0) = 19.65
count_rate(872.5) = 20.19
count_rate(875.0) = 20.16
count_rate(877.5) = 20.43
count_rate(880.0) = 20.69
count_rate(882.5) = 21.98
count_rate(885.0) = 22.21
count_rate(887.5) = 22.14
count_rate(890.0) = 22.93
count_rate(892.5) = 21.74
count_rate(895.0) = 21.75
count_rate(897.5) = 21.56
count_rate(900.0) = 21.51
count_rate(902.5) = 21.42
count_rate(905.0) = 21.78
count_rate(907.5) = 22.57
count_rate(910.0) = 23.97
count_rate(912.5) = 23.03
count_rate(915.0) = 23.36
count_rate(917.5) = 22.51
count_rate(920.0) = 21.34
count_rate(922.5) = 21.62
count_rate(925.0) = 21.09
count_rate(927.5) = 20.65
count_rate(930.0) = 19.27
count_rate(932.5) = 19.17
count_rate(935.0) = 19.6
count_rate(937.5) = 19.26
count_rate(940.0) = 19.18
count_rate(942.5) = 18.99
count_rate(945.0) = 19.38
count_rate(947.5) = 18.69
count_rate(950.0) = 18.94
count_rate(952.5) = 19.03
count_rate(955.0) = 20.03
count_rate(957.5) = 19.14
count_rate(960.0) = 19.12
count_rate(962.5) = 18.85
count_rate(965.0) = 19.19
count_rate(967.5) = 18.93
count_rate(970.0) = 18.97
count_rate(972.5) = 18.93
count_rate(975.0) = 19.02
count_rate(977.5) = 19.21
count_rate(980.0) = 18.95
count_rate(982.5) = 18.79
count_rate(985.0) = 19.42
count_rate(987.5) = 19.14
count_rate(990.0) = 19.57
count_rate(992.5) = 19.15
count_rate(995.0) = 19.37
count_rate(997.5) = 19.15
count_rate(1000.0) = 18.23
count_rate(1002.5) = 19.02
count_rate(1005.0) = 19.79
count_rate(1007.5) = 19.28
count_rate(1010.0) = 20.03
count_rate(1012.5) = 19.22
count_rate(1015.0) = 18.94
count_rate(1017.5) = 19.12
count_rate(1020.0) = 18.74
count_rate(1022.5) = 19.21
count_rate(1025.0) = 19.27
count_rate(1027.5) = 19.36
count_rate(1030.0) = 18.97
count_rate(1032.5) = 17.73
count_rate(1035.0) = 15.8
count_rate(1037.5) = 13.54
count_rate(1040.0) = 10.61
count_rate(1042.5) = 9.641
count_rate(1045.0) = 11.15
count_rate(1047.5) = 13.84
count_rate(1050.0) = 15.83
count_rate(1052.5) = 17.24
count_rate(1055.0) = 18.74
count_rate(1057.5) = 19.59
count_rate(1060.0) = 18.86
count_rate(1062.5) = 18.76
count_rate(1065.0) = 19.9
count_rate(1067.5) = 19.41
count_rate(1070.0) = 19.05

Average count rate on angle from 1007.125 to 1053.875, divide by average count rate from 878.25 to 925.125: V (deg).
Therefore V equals 0.76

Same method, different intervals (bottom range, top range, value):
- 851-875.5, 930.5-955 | 1.07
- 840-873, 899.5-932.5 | 1.20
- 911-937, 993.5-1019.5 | 0.91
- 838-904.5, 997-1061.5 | 0.88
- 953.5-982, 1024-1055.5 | 0.81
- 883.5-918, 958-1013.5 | 0.86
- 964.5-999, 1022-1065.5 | 0.86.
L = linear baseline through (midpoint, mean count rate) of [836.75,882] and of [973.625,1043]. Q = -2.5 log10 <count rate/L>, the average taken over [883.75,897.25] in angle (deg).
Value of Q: -0.19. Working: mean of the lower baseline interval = 18.7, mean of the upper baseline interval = 18.2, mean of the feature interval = 22.1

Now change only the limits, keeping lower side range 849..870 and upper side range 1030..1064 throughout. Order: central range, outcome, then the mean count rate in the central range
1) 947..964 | -0.16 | 19.1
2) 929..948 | -0.16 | 19.2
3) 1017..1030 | -0.20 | 19.1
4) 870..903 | -0.24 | 21.4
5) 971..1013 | -0.19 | 19.2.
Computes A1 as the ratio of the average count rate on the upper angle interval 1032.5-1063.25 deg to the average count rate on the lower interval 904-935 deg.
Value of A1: 0.71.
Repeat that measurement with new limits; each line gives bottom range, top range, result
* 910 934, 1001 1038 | 0.87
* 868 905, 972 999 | 0.90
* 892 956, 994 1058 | 0.83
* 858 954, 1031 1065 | 0.76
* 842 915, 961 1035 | 0.94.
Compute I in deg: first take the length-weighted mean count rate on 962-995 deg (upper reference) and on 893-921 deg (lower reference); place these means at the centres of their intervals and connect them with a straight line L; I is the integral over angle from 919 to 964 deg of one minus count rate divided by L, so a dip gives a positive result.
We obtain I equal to 2.4 deg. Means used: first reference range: 22.2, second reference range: 19.1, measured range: 19.6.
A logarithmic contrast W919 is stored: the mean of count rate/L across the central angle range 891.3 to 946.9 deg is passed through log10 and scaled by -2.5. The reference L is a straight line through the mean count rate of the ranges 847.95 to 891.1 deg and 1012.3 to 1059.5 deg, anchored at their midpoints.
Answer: -0.14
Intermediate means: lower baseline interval 19.3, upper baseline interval 16.6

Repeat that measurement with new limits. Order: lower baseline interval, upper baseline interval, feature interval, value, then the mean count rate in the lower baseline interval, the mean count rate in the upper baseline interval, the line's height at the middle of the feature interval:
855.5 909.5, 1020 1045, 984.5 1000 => -0.122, 20.6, 15.9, 17.2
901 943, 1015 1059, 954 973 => 0.018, 21.1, 16.5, 19.5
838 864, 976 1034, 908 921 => -0.240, 17.8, 19.1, 18.3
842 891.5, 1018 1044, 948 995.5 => -0.103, 19.3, 16.3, 17.4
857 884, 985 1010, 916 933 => -0.078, 19.6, 19.2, 19.5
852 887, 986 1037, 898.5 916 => -0.182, 19.1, 18.9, 19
